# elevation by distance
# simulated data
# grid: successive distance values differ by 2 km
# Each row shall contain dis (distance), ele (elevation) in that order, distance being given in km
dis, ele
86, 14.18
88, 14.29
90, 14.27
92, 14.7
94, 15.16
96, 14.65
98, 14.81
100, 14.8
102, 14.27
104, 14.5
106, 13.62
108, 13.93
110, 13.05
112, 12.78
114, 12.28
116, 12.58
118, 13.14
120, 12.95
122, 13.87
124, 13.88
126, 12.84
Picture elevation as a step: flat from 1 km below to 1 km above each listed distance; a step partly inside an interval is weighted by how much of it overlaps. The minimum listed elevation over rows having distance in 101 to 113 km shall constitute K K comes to 12.78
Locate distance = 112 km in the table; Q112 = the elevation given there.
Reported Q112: 12.78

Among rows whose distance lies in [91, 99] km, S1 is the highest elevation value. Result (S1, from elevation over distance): 15.16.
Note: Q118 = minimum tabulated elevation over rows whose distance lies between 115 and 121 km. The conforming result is 12.58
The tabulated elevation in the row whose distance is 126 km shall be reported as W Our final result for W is 12.84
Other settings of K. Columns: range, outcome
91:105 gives 14.27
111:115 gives 12.28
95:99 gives 14.65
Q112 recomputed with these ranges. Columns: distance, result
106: 13.62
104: 14.5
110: 13.05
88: 14.29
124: 13.88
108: 13.93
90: 14.27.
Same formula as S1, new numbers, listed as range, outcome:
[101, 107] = 14.5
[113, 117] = 12.58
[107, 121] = 13.93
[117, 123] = 13.87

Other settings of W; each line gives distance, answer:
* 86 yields 14.18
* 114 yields 12.28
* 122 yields 13.87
